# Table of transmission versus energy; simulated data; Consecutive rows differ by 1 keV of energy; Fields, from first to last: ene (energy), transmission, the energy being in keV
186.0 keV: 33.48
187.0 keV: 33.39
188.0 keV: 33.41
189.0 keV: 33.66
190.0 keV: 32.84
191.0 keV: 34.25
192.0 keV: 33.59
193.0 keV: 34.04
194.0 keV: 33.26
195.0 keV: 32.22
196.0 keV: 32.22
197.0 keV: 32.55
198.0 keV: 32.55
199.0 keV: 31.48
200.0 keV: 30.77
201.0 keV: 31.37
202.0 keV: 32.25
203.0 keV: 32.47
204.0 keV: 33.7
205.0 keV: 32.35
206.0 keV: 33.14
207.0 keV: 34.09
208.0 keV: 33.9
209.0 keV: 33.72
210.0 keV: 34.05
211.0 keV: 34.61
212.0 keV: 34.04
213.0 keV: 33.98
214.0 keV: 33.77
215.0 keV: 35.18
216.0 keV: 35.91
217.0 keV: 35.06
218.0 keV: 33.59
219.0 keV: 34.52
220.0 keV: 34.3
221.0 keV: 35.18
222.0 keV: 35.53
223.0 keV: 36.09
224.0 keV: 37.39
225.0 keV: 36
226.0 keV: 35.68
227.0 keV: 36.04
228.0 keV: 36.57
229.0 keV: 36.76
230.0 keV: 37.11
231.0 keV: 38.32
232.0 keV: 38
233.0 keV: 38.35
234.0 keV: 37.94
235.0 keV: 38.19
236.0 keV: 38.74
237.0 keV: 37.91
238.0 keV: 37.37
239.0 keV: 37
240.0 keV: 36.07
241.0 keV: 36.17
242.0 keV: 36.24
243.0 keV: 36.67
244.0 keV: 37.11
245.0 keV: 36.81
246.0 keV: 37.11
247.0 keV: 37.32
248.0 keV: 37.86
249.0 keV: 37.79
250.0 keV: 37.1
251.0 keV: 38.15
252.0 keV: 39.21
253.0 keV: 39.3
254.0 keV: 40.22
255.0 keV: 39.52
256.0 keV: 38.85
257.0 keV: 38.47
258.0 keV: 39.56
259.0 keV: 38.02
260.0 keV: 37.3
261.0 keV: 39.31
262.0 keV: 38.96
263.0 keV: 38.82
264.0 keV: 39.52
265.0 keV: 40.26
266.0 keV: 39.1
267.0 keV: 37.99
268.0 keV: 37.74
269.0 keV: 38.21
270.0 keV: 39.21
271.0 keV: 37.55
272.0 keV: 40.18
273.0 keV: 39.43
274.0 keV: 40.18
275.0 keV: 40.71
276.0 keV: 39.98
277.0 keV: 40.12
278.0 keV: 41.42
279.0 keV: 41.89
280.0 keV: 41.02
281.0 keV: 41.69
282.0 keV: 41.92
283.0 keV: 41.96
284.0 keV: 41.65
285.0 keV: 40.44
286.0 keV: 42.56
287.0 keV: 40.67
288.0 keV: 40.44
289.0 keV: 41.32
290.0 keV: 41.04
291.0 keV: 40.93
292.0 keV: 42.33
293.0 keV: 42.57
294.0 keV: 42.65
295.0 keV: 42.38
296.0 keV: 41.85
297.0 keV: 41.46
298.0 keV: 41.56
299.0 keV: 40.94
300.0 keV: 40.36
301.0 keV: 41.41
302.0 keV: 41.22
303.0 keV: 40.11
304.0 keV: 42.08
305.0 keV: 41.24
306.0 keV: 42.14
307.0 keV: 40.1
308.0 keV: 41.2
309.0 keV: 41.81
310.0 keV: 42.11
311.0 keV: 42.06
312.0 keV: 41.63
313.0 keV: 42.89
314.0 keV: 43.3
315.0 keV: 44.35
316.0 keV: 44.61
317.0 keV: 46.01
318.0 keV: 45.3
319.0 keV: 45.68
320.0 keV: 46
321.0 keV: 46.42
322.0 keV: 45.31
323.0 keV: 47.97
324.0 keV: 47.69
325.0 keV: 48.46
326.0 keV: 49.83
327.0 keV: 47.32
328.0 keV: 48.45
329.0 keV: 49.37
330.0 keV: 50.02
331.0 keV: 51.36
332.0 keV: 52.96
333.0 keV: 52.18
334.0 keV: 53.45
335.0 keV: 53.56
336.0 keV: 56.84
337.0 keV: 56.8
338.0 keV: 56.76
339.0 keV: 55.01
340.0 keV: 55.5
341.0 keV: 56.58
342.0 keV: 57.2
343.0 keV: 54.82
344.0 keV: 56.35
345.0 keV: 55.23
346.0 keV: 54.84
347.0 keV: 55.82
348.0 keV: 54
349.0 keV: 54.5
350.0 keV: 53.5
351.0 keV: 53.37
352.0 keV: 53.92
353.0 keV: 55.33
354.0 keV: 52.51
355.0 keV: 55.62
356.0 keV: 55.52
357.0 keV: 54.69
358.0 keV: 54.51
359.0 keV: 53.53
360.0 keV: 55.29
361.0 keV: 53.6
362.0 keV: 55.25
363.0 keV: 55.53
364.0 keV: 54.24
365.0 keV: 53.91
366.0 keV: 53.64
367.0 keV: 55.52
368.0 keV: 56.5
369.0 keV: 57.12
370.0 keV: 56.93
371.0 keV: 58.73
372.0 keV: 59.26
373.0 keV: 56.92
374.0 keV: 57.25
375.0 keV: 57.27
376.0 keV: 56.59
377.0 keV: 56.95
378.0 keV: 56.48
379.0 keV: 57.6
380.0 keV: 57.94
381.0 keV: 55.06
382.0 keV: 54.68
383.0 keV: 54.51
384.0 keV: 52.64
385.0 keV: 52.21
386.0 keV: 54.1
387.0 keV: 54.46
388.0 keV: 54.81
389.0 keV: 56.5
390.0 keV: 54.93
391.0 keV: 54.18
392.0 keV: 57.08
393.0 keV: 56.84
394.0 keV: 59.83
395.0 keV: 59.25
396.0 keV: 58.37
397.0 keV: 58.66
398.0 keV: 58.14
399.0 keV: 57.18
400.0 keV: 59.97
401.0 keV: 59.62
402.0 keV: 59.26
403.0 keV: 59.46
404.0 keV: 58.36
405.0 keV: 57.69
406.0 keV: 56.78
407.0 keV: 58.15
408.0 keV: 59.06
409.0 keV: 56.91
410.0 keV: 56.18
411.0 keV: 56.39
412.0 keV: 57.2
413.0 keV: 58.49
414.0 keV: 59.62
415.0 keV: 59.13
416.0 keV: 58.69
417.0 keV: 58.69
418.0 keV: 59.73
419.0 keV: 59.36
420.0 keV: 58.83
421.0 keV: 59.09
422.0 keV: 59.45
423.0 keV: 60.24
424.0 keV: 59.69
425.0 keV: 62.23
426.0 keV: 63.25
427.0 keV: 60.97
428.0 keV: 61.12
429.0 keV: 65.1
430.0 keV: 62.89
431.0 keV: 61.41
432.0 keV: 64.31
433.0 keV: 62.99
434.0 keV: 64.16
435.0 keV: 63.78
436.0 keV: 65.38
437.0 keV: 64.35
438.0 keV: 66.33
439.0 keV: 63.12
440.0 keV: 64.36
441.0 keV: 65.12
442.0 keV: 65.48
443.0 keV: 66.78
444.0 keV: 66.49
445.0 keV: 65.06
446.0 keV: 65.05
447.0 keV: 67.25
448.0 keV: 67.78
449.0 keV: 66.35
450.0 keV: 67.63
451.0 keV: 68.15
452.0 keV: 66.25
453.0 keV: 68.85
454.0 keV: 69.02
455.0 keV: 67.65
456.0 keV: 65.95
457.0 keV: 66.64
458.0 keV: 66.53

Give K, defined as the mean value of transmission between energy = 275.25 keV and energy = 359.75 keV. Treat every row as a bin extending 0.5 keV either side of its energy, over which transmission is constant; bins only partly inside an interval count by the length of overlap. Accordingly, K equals 47.1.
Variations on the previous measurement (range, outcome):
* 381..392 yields 54.5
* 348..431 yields 57.1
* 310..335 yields 47.2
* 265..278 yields 39.3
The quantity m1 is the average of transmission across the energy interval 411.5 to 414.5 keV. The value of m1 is 58.4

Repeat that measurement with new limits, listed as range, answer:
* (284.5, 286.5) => 41.5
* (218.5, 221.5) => 34.7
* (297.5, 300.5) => 41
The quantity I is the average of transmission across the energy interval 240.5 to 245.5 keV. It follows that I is 36.6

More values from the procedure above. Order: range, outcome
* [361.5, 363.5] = 55.4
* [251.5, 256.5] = 39.4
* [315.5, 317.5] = 45.3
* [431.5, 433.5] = 63.7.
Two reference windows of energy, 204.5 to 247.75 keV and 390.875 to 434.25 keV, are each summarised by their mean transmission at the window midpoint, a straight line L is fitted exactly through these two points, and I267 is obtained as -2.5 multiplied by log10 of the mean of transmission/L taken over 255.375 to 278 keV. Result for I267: 0.05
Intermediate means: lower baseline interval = 35.9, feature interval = 39.1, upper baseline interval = 59.4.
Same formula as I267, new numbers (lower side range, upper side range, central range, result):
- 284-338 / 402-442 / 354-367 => -0.05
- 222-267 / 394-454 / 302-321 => 0.09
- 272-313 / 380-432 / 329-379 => -0.10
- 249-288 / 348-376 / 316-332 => 0.03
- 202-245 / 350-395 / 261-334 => 0.07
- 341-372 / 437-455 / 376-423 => 0.06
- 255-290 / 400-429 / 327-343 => -0.11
